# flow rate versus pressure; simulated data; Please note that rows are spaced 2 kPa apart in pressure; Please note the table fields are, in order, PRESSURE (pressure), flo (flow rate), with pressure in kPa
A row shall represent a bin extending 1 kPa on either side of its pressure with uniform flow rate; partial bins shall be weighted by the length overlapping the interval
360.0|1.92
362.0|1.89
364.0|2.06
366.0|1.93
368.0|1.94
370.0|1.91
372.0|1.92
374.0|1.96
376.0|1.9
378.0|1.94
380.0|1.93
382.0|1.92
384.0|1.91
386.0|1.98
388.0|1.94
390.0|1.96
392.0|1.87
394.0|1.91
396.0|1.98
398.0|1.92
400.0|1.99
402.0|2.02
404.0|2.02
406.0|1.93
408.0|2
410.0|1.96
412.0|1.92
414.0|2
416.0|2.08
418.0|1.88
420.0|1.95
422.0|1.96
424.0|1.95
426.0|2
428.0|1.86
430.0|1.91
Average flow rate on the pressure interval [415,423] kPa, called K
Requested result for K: 1.97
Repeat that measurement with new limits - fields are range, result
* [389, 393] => 1.92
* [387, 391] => 1.95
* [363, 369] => 1.98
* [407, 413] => 1.96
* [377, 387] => 1.94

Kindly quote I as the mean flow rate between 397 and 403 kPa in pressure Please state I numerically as 1.98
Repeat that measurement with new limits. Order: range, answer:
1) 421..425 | 1.96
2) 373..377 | 1.93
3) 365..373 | 1.92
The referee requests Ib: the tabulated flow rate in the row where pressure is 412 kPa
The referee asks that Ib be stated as 1.92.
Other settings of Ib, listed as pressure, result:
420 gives 1.95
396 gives 1.98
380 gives 1.93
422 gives 1.96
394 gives 1.91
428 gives 1.86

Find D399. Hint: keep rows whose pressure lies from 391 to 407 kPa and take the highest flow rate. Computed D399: 2.02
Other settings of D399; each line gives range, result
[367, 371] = 1.94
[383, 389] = 1.98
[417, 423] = 1.96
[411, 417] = 2.08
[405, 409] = 2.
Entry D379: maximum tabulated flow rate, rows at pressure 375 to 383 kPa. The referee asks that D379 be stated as 1.94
